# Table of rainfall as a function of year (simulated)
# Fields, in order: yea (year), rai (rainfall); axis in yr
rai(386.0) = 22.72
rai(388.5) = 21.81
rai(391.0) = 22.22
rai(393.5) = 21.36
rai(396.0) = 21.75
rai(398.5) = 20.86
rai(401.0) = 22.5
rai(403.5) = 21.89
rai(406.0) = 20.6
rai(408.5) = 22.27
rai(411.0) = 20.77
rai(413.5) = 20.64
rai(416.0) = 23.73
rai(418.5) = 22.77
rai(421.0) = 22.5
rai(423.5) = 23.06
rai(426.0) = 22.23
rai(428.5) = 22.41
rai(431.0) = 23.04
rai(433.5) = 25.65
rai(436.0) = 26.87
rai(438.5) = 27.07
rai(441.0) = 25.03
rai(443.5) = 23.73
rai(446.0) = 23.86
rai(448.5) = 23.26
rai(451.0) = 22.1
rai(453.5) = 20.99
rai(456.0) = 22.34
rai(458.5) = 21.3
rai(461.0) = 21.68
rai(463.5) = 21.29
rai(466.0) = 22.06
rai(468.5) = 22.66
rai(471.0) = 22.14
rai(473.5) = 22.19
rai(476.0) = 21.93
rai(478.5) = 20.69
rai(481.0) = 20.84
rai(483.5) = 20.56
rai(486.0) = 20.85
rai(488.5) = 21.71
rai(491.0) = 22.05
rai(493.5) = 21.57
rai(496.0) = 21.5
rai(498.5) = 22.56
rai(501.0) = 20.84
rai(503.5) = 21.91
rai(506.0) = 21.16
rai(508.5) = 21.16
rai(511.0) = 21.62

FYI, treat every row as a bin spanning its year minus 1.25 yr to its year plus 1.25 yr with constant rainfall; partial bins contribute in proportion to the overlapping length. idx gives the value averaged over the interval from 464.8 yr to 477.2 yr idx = 22.2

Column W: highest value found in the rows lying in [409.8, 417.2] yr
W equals 23.73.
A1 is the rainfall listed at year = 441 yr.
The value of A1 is 25.03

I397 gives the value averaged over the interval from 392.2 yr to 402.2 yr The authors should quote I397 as 21.6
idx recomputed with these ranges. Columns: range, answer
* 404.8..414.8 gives 21.1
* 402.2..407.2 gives 21.3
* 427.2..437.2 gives 24.5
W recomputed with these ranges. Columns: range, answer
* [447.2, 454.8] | 23.26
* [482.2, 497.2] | 22.05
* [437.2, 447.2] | 27.07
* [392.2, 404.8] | 22.5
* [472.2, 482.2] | 22.19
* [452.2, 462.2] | 22.34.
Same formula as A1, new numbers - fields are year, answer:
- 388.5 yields 21.81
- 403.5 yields 21.89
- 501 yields 20.84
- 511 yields 21.62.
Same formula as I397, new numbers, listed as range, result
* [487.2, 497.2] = 21.7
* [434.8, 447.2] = 25.3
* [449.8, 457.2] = 21.8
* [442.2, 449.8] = 23.6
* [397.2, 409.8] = 21.6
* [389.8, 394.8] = 21.8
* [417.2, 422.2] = 22.6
